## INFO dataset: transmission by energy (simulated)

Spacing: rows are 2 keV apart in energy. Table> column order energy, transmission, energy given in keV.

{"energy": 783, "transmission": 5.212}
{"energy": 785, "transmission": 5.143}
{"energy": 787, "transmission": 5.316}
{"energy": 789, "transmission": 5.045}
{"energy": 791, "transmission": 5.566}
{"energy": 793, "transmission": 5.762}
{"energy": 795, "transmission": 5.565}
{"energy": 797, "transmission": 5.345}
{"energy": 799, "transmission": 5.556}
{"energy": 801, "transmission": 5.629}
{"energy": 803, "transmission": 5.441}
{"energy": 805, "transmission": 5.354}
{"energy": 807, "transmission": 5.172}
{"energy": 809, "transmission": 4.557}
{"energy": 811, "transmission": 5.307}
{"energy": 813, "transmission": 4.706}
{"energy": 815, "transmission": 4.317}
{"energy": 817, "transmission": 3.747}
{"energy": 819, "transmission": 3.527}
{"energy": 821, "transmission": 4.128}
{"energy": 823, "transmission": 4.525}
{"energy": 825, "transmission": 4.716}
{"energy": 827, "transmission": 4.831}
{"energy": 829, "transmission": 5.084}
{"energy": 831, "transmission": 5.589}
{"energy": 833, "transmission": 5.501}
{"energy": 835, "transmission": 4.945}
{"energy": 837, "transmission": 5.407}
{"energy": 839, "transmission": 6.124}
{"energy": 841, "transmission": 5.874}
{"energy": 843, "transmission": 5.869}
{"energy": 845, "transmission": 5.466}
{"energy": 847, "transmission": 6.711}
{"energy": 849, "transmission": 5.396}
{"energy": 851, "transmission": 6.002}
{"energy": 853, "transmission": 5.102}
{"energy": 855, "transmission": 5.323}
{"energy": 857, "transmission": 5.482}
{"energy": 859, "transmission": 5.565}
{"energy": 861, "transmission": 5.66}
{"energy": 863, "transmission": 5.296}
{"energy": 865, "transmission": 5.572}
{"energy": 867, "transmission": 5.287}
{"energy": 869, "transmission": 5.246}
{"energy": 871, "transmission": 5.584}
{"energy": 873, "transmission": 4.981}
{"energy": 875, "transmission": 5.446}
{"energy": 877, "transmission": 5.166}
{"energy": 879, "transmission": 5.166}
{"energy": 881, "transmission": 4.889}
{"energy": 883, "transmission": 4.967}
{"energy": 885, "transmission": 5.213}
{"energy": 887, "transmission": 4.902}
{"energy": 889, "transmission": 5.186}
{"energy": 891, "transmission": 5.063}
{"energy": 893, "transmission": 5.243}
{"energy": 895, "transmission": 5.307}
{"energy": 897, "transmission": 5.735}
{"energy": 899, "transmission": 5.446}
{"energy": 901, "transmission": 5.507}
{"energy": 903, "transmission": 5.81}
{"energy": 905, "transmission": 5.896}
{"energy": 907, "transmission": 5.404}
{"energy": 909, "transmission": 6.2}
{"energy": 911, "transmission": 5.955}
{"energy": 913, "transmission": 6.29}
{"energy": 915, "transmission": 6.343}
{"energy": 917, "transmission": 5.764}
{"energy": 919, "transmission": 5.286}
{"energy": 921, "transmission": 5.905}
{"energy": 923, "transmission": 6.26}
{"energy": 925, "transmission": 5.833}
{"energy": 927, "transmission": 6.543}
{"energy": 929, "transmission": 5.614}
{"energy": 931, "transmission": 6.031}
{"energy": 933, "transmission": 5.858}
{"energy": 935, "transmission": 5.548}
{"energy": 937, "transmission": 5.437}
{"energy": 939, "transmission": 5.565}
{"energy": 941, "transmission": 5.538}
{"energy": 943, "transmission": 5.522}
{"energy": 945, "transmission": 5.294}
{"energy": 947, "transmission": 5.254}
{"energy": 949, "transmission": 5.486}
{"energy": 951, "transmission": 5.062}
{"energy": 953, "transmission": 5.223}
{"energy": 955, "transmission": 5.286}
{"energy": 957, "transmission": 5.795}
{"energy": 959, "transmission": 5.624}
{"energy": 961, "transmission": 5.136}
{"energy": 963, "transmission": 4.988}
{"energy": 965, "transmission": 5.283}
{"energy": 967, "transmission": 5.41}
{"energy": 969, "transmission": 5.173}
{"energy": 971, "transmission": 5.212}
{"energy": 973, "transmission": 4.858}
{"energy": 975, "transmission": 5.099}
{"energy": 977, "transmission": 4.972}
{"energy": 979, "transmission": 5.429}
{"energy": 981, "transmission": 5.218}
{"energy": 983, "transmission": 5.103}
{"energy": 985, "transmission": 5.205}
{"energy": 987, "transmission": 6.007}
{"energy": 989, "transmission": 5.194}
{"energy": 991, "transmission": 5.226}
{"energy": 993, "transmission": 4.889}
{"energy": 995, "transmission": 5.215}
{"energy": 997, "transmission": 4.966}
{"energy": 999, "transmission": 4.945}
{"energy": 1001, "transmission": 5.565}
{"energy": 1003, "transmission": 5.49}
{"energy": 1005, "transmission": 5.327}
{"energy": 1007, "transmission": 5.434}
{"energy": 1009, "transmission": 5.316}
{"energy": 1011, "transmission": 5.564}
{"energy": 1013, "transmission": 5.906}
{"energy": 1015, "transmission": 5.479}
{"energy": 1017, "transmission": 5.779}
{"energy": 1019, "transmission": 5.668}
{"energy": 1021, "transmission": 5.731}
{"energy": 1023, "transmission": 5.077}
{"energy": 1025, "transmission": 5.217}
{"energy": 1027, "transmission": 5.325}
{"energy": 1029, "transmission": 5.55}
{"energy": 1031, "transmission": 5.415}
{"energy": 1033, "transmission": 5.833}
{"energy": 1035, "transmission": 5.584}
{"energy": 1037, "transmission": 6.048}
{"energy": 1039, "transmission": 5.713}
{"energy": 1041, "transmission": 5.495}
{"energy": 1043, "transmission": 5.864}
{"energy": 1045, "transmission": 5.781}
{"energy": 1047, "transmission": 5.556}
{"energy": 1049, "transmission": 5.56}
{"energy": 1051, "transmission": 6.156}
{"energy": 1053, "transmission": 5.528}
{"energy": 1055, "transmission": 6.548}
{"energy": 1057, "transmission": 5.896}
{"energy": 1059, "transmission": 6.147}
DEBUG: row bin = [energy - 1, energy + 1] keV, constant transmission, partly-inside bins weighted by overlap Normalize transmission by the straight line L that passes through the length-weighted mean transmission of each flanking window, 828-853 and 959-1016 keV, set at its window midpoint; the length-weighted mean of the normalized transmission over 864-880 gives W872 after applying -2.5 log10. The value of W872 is 0.05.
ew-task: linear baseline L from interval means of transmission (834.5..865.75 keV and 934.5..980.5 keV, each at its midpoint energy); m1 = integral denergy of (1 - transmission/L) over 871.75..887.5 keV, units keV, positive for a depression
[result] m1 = 1.2 keV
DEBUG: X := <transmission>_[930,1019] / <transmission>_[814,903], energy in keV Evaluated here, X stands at 1.02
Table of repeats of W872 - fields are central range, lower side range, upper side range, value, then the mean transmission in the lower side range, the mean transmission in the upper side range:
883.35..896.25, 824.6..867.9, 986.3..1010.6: 0.06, 5.5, 5.3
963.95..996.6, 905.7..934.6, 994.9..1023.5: 0.08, 5.94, 5.44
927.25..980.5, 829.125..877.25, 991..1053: 0.03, 5.52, 5.51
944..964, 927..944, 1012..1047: 0.07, 5.69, 5.61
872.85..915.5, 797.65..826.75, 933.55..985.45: -0.08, 4.77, 5.3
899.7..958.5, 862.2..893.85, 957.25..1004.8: -0.10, 5.2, 5.24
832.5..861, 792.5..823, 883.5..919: -0.09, 4.91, 5.59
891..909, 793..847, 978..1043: -0.06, 5.13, 5.44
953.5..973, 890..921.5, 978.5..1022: 0.04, 5.69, 5.39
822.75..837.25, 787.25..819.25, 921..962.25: 0.02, 5.08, 5.6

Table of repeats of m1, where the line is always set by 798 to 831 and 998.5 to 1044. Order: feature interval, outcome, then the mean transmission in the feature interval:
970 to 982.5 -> 0.6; 5.13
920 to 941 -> -2.5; 5.84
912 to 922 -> -1.4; 5.92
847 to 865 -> -2.2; 5.55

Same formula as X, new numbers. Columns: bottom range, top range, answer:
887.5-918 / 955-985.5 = 0.92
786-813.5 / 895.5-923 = 1.09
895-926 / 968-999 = 0.89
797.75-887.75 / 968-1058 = 1.05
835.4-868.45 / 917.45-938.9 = 1.04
